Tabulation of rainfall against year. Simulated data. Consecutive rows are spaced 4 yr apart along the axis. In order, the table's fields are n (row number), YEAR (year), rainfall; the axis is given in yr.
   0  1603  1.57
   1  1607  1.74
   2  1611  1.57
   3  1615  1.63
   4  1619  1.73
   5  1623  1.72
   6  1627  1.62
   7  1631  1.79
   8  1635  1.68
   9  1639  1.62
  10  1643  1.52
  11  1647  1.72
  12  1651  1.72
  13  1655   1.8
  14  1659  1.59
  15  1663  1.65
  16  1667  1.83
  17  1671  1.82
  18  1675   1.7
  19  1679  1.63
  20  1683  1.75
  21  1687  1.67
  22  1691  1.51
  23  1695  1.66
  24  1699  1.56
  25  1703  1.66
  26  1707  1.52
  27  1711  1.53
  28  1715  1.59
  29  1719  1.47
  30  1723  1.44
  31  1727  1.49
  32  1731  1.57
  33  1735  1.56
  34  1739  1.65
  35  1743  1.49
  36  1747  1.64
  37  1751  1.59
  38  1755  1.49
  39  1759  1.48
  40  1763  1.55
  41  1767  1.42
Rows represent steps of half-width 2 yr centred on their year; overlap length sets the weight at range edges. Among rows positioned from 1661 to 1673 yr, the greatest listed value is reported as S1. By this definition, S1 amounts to 1.83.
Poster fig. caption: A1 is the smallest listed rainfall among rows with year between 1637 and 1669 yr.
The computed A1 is 1.52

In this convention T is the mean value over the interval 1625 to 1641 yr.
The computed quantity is 1.68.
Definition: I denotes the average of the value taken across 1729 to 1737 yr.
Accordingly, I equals 1.56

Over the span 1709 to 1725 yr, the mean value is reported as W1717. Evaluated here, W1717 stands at 1.51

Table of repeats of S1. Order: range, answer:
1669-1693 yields 1.82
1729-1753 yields 1.65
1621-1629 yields 1.72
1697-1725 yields 1.66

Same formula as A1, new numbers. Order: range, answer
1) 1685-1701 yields 1.51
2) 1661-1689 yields 1.63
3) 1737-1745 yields 1.49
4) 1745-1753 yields 1.59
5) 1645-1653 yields 1.72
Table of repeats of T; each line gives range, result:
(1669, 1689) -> 1.71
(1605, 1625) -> 1.68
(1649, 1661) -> 1.7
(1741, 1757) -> 1.55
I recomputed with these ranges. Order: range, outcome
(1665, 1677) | 1.78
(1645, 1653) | 1.72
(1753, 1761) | 1.48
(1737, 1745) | 1.57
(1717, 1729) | 1.47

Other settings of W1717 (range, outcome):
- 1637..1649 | 1.62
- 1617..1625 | 1.73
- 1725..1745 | 1.55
